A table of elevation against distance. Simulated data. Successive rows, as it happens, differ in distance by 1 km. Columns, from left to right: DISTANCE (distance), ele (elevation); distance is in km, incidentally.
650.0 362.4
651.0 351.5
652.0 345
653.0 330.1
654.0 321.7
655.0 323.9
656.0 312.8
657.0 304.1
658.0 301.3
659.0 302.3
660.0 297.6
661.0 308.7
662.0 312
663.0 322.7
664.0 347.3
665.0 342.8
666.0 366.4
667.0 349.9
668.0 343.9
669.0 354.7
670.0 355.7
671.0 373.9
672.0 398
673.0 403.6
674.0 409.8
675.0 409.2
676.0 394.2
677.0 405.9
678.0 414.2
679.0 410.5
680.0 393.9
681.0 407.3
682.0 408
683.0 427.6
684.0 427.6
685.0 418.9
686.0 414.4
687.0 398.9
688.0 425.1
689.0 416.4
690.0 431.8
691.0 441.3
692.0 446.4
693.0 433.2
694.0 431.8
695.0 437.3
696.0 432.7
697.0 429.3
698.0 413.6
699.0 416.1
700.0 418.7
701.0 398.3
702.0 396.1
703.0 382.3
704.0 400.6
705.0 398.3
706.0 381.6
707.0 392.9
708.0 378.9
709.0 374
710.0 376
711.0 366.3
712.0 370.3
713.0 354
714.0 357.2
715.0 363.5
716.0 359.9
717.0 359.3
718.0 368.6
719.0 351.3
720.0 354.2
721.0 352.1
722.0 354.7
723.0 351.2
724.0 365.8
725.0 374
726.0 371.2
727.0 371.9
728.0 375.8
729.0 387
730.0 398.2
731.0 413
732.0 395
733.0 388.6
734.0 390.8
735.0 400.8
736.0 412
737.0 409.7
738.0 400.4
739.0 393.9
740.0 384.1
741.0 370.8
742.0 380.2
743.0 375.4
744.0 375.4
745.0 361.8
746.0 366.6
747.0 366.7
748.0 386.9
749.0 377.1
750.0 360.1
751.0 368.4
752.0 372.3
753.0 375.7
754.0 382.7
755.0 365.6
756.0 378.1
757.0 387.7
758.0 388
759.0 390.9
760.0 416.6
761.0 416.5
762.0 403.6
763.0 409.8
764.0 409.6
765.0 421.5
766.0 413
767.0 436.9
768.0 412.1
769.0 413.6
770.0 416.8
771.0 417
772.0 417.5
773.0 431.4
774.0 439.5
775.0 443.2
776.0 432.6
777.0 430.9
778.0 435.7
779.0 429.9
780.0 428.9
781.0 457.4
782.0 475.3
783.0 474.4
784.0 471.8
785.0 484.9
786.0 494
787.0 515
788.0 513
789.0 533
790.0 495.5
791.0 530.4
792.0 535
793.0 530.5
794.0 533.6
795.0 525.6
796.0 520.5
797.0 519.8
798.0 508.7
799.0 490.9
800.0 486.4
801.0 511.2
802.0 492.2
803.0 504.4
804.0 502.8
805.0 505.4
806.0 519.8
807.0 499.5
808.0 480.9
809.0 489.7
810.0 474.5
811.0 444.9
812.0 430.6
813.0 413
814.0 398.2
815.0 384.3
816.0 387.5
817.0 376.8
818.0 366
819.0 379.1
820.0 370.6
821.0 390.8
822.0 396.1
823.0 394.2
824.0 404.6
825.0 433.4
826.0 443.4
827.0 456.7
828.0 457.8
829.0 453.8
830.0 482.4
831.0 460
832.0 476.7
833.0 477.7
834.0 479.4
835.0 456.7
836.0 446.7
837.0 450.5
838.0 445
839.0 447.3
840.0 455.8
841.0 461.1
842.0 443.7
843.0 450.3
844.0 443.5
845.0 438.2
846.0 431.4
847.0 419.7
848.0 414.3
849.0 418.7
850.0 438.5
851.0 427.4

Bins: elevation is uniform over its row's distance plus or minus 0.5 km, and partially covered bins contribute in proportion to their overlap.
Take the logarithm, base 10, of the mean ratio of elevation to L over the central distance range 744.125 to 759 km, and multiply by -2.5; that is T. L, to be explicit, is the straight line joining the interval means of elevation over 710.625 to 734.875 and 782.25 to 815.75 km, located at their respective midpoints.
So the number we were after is 0.11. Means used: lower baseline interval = 371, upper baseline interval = 490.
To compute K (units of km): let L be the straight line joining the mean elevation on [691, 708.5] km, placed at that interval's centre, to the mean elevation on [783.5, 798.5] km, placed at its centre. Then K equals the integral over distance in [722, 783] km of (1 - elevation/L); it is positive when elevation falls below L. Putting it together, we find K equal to 9.3 km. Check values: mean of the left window 412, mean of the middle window 399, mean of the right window 514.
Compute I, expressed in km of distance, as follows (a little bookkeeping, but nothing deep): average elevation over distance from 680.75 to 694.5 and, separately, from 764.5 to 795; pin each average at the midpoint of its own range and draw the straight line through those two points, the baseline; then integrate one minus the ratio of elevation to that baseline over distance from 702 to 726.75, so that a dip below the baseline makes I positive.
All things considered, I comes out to 3.7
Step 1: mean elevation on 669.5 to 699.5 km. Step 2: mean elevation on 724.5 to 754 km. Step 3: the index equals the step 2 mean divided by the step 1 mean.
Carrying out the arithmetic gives 0.92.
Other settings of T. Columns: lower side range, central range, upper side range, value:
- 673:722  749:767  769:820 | 0.13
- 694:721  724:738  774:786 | 0.05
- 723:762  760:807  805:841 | -0.14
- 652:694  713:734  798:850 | 0.08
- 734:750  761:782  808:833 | -0.07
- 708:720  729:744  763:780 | -0.01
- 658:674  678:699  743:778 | -0.18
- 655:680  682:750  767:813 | 0.03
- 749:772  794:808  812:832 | -0.23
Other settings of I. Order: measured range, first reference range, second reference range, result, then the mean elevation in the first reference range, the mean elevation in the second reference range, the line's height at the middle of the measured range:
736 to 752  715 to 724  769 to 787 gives 0.6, 357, 447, 395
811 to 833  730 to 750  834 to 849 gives 0.7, 386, 444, 433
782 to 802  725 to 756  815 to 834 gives -4.9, 382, 423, 407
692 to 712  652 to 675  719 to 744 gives -2.2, 342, 381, 364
